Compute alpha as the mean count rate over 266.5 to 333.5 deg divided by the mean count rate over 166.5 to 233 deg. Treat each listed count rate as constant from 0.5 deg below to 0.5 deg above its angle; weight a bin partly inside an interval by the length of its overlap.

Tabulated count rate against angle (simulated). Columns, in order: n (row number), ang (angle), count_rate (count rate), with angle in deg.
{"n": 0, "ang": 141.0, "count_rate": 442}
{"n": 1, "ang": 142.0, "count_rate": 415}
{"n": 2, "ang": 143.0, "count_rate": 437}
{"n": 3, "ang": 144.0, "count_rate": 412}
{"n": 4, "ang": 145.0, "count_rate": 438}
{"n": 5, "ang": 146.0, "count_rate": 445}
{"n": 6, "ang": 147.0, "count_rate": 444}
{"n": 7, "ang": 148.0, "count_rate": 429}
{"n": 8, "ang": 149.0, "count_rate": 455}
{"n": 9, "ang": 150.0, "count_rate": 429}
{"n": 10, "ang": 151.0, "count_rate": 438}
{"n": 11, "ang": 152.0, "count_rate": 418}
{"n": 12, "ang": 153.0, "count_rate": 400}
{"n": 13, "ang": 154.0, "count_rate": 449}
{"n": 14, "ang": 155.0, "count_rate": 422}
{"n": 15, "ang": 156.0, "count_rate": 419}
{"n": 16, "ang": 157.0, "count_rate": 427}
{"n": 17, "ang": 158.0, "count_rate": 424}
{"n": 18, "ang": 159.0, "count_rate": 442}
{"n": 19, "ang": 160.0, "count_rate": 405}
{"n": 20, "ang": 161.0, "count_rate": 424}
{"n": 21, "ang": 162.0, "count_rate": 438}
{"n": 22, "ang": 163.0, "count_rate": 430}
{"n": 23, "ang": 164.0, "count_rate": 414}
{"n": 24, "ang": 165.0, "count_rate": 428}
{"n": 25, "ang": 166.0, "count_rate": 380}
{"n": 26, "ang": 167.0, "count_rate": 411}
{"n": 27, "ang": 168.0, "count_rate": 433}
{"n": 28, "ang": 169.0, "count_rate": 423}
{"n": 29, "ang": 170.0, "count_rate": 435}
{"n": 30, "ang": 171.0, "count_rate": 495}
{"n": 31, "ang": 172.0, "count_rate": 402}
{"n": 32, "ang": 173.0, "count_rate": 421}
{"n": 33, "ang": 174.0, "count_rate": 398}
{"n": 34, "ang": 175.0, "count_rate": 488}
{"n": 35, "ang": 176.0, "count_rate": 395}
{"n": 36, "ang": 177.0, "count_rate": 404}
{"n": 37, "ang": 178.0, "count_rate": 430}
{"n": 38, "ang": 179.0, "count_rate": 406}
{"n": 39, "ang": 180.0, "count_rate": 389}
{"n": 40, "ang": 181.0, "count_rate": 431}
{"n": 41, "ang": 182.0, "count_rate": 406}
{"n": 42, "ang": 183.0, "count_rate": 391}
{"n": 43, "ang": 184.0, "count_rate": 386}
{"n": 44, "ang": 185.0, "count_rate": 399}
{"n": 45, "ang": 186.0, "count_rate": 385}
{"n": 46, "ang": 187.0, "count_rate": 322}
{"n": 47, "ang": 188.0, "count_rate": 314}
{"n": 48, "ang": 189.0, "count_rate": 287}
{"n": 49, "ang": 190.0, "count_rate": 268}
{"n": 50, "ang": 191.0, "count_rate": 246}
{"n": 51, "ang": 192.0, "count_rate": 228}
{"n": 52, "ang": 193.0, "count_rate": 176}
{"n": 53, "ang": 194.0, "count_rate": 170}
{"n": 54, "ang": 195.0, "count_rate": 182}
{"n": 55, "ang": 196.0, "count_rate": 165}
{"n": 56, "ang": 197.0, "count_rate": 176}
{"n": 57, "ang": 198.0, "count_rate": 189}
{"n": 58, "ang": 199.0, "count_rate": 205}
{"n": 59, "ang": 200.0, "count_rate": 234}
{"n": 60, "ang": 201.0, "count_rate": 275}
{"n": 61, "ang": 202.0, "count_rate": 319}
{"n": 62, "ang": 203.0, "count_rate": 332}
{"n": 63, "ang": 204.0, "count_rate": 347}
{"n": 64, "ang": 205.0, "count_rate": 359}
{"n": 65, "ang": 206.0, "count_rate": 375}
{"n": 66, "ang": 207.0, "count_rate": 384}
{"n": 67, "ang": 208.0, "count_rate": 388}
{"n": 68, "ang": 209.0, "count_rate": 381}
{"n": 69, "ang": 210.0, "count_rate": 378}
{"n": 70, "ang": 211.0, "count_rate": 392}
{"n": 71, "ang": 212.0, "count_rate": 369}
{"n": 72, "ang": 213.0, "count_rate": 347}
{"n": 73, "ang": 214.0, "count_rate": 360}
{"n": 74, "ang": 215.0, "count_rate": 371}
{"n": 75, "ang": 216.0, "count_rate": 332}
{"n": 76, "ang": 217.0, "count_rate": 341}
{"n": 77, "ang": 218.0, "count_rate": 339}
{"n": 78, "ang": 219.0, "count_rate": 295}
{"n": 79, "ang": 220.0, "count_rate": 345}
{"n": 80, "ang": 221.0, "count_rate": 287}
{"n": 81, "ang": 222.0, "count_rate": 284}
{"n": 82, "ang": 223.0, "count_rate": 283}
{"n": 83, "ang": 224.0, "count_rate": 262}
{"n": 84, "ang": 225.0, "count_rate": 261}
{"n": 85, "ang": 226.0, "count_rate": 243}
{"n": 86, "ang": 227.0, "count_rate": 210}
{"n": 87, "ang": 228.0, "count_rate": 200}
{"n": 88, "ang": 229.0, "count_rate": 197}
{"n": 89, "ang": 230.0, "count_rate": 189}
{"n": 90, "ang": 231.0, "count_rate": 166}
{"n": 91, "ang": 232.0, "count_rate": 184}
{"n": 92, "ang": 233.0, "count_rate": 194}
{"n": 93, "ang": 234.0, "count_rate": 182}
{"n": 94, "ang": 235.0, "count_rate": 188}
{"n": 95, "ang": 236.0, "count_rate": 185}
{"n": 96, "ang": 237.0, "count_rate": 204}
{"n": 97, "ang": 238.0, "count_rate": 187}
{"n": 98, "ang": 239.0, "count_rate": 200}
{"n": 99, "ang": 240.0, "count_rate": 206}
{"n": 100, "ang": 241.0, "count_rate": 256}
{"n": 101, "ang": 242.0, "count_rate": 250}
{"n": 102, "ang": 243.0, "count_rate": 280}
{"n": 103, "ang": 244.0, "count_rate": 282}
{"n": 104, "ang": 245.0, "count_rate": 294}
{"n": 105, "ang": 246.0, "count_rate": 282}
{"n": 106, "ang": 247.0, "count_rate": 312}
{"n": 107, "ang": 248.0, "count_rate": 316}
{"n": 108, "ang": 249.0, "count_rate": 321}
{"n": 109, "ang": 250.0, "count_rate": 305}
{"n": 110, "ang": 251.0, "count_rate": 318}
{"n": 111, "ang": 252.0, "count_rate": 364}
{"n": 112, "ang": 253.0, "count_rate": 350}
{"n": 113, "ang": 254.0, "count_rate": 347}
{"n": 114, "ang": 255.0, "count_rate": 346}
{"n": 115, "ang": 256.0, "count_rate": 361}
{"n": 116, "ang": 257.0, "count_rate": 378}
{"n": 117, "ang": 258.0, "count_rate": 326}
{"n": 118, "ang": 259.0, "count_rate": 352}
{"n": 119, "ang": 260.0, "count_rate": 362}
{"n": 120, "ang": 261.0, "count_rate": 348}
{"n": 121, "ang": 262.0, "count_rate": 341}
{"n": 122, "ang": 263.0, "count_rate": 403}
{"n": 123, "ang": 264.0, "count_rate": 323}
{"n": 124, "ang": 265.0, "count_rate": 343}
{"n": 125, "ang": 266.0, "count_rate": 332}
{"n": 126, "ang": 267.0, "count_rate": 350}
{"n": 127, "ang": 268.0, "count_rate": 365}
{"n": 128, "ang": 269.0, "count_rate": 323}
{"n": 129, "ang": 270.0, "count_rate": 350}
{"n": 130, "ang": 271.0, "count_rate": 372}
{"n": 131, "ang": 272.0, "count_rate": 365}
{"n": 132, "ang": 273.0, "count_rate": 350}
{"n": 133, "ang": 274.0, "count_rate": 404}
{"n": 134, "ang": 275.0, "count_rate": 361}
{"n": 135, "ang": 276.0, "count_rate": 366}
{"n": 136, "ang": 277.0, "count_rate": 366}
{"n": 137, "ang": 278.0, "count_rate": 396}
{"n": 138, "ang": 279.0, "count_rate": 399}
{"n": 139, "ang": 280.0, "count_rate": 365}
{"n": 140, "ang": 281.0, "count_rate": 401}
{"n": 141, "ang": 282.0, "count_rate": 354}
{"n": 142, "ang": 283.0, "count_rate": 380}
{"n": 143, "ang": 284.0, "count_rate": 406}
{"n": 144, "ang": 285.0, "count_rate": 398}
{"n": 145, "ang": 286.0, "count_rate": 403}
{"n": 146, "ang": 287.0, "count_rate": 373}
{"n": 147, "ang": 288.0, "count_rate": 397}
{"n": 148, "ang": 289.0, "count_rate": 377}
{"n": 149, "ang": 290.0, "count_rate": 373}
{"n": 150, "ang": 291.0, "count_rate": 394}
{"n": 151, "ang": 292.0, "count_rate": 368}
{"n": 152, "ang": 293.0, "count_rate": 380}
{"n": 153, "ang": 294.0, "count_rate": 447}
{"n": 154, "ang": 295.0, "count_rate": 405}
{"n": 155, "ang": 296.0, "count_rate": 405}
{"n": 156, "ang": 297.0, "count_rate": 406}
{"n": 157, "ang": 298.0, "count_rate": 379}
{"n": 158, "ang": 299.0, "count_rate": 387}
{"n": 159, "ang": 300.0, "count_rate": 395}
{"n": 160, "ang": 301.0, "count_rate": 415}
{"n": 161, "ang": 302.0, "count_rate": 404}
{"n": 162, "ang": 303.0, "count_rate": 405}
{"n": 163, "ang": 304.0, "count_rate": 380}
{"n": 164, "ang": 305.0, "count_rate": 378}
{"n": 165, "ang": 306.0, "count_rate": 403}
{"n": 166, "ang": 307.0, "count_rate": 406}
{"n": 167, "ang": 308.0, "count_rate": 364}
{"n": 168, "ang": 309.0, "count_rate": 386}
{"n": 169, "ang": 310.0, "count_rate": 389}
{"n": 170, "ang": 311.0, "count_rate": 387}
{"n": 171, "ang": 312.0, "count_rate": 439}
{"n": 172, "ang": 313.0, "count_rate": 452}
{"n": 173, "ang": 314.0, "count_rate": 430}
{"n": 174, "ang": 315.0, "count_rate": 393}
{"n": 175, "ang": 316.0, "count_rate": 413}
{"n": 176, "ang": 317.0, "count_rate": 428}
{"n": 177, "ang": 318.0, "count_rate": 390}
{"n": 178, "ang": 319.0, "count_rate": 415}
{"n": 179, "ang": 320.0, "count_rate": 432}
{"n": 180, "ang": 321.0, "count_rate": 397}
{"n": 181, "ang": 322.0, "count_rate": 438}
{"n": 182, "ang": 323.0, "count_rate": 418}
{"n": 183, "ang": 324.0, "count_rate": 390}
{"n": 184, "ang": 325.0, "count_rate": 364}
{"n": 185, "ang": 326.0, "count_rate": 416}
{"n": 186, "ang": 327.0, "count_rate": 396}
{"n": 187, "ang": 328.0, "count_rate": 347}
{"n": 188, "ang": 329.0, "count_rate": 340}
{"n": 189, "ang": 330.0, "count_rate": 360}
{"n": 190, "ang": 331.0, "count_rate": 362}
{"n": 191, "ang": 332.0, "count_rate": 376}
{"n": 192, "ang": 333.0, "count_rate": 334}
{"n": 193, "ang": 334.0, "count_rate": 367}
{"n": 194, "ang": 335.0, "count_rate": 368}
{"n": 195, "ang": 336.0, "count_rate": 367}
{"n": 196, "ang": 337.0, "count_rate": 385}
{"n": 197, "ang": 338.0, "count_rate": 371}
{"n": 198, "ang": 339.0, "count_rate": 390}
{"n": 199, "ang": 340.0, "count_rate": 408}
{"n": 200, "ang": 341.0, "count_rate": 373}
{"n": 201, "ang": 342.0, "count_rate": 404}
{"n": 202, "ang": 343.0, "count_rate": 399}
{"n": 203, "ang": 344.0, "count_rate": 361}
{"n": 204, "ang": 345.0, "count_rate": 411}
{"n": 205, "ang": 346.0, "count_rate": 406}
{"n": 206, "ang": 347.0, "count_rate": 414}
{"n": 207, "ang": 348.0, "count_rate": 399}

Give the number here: 1.2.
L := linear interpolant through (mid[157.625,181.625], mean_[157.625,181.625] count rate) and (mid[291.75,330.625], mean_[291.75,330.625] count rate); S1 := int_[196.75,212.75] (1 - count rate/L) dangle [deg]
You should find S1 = 3.6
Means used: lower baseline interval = 423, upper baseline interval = 399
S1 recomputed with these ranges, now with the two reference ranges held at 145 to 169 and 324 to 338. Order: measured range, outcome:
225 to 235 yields 5.1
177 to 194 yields 3.2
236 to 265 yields 6.5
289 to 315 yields -1.4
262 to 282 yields 1.2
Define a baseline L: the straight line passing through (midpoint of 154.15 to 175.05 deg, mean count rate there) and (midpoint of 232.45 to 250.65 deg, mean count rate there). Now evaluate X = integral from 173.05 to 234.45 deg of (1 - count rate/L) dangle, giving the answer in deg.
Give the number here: 5.3 deg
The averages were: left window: 426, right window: 247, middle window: 307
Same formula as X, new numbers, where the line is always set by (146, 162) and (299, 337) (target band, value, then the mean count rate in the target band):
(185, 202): 7.06 deg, 246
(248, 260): 1.91 deg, 342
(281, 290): 0.31 deg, 386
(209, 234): 7.85 deg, 284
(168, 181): 0.01 deg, 424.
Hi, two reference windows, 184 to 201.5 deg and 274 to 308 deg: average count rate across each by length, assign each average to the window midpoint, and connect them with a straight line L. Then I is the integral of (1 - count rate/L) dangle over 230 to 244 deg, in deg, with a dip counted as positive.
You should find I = 4.7 deg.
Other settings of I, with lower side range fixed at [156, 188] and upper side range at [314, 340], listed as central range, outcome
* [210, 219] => 1.2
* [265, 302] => 1.3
